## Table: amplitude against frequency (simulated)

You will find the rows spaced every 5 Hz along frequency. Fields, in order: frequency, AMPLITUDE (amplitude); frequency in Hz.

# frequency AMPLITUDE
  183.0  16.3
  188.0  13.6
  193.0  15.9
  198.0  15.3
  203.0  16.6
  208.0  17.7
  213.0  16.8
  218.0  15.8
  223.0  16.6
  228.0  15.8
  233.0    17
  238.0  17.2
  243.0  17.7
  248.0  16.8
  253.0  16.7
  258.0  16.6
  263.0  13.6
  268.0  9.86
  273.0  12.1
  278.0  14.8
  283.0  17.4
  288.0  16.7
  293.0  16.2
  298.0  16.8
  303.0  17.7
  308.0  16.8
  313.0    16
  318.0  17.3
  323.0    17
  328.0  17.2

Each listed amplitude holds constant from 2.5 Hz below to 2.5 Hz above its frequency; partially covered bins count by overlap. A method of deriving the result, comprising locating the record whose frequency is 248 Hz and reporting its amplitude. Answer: 16.8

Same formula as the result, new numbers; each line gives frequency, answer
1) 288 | 16.7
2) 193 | 15.9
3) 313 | 16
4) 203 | 16.6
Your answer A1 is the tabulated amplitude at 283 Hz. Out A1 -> 17.4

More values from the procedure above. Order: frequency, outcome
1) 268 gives 9.86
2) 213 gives 16.8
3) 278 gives 14.8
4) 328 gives 17.2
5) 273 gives 12.1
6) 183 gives 16.3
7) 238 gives 17.2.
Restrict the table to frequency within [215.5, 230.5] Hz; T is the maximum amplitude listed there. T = 16.6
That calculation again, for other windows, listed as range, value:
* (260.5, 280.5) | 14.8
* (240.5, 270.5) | 17.7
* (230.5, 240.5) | 17.2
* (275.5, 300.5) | 17.4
